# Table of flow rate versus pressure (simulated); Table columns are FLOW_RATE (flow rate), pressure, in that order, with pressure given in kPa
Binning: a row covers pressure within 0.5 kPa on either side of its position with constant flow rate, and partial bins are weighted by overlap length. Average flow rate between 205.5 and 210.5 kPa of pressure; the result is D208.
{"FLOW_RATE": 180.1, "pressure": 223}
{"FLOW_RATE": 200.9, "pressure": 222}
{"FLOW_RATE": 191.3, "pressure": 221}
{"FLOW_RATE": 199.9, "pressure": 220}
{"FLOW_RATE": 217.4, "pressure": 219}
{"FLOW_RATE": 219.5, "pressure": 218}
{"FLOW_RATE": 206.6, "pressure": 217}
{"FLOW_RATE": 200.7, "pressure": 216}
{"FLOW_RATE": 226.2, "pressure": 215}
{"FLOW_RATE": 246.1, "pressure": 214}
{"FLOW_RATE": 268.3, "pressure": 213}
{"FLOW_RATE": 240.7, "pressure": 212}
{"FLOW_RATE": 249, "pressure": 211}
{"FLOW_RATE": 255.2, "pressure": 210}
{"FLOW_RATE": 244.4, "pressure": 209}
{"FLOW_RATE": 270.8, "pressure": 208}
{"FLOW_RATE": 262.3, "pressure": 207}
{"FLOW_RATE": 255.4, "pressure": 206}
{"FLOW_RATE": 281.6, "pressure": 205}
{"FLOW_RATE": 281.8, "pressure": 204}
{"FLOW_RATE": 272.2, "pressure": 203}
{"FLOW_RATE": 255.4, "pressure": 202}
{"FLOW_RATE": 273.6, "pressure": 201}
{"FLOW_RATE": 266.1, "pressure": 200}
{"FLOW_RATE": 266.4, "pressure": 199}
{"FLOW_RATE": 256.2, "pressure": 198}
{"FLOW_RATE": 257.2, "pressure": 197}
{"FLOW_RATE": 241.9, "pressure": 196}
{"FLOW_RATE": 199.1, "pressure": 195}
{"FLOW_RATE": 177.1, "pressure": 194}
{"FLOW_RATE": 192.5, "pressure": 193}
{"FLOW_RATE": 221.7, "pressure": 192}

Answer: 258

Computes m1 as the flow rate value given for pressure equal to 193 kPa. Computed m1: 192.5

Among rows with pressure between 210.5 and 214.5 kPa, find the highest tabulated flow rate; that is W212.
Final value 268.3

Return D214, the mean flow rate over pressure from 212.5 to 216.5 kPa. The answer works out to 235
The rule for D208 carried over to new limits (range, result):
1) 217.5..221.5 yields 207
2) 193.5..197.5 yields 219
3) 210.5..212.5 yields 245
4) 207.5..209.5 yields 258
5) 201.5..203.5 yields 264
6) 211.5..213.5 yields 254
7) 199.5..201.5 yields 270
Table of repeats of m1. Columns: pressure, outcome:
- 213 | 268.3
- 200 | 266.1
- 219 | 217.4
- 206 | 255.4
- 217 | 206.6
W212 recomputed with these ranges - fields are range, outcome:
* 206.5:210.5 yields 270.8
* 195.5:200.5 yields 266.4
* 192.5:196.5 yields 241.9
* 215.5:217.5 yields 206.6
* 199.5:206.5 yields 281.8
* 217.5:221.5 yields 219.5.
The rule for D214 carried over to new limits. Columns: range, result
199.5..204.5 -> 270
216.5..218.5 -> 213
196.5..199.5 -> 260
